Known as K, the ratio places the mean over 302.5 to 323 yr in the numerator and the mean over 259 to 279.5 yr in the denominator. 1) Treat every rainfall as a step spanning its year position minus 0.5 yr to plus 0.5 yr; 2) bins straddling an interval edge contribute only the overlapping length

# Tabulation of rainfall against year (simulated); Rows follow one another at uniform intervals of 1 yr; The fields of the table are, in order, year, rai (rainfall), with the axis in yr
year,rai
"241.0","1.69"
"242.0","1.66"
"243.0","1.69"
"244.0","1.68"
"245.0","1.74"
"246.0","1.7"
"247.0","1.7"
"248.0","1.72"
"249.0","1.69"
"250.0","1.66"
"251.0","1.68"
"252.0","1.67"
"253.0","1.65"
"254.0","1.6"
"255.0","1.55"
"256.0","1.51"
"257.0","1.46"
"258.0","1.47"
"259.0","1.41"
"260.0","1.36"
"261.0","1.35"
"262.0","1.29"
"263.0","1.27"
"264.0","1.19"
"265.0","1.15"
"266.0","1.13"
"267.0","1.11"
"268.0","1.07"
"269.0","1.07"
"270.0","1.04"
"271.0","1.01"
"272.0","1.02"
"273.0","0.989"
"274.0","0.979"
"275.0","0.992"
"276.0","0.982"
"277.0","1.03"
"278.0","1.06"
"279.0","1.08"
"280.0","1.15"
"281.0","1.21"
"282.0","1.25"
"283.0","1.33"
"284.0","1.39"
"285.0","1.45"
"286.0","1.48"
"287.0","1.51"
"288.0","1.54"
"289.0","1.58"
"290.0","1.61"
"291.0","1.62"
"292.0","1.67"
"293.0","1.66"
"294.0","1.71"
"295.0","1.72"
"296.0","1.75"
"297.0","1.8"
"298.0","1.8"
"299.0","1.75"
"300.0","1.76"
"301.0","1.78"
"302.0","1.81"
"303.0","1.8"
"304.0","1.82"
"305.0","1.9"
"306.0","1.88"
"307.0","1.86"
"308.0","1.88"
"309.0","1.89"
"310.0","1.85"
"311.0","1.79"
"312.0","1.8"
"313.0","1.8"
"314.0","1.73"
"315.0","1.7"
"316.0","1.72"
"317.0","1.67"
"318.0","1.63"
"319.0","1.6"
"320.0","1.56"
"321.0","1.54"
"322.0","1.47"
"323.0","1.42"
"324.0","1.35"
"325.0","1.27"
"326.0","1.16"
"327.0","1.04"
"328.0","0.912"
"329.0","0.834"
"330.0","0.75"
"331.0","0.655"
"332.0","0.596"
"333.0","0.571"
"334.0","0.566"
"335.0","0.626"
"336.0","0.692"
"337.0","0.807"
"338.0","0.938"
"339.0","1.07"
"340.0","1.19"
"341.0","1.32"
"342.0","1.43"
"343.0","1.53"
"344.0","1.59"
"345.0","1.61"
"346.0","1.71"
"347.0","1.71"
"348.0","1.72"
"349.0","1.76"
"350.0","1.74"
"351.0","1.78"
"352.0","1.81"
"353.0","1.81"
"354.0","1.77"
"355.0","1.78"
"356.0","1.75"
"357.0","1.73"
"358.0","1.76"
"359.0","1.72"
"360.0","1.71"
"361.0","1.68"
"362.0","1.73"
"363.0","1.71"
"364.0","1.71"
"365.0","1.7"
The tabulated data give 1.56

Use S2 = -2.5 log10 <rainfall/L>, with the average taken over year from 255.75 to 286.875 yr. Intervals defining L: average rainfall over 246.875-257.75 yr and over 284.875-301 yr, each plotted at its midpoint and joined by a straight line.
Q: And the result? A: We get 0.33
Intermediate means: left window 1.62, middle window 1.2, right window 1.66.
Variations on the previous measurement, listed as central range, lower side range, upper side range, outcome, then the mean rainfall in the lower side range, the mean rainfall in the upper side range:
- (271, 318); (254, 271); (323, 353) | -0.24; 1.28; 1.21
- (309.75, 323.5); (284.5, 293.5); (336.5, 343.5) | -0.21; 1.57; 1.18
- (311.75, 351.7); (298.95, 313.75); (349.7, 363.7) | 0.33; 1.83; 1.75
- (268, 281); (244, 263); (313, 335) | 0.37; 1.56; 1.23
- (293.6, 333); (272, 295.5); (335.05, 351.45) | -0.14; 1.34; 1.39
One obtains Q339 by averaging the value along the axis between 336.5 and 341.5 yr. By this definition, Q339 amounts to 1.06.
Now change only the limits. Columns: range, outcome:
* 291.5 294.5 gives 1.68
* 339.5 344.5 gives 1.41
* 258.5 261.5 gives 1.37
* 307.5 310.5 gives 1.87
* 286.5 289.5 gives 1.54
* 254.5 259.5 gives 1.48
